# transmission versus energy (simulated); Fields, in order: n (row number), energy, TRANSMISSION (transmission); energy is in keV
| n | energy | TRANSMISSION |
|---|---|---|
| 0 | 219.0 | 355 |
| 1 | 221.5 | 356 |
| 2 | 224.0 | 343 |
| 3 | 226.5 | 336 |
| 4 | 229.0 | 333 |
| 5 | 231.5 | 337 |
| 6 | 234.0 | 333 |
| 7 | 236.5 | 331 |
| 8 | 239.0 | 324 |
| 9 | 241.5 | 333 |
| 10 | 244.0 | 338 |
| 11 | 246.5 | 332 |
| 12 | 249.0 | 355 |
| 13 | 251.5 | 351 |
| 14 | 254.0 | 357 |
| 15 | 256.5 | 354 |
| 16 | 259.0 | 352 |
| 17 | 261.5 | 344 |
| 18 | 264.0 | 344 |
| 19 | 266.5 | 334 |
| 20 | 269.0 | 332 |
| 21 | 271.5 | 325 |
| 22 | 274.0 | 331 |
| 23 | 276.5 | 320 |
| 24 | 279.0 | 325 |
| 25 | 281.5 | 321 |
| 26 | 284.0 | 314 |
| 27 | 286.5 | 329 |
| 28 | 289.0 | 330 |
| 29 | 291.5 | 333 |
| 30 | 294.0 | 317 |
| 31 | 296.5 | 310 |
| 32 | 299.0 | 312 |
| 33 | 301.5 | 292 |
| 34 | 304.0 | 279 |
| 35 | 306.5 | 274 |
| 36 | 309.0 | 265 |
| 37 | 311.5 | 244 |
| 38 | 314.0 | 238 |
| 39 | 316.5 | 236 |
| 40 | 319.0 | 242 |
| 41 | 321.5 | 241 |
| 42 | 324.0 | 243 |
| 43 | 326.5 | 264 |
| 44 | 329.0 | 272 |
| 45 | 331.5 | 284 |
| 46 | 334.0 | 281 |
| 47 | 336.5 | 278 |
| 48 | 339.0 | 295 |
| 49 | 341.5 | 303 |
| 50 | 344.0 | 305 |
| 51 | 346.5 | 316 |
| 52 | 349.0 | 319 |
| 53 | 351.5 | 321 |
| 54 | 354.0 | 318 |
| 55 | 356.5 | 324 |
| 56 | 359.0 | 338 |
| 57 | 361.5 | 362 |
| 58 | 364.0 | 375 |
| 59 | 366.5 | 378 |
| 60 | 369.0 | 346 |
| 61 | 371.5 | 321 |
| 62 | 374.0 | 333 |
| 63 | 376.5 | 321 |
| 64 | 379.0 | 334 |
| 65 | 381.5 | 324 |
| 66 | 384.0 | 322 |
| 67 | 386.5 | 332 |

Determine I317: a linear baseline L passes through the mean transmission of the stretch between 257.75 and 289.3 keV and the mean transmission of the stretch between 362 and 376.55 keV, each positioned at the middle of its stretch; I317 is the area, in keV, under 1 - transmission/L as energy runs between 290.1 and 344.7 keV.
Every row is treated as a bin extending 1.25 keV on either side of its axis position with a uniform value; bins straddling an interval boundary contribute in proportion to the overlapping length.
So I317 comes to 9.9 keV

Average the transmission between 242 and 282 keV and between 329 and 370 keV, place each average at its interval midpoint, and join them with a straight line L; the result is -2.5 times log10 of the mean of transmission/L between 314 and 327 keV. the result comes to 0.317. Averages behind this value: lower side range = 339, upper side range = 320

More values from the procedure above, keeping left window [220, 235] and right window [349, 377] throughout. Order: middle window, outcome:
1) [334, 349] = 0.136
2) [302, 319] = 0.304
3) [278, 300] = 0.061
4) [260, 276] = 0.017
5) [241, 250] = 0.001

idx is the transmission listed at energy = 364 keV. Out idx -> 375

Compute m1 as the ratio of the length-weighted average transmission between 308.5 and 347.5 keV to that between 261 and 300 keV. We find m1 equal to 0.8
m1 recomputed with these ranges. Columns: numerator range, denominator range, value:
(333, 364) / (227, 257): 0.93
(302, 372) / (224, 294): 0.88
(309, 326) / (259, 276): 0.73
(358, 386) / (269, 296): 1.05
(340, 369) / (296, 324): 1.26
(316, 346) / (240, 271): 0.79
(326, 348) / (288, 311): 0.97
